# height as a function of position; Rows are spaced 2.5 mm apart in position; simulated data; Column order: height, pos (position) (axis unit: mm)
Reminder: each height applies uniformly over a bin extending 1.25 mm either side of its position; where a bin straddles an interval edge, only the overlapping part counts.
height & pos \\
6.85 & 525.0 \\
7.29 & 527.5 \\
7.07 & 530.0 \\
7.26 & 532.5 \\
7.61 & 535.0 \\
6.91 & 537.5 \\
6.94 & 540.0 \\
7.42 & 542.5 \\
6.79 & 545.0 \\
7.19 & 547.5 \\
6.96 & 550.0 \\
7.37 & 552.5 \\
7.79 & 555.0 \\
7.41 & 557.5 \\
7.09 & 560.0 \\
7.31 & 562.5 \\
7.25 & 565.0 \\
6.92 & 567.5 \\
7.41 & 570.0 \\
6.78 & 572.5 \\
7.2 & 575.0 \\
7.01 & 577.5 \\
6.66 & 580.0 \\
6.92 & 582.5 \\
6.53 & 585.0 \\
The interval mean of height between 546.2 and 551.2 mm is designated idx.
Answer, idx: 7.07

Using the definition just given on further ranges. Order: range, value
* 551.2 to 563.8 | 7.39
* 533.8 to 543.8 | 7.22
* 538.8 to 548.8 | 7.09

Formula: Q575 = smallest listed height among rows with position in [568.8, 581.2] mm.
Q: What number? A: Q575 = 6.66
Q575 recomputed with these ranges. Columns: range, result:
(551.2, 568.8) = 6.92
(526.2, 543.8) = 6.91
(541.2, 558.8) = 6.79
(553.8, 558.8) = 7.41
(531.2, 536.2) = 7.26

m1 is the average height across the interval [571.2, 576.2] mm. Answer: 6.99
